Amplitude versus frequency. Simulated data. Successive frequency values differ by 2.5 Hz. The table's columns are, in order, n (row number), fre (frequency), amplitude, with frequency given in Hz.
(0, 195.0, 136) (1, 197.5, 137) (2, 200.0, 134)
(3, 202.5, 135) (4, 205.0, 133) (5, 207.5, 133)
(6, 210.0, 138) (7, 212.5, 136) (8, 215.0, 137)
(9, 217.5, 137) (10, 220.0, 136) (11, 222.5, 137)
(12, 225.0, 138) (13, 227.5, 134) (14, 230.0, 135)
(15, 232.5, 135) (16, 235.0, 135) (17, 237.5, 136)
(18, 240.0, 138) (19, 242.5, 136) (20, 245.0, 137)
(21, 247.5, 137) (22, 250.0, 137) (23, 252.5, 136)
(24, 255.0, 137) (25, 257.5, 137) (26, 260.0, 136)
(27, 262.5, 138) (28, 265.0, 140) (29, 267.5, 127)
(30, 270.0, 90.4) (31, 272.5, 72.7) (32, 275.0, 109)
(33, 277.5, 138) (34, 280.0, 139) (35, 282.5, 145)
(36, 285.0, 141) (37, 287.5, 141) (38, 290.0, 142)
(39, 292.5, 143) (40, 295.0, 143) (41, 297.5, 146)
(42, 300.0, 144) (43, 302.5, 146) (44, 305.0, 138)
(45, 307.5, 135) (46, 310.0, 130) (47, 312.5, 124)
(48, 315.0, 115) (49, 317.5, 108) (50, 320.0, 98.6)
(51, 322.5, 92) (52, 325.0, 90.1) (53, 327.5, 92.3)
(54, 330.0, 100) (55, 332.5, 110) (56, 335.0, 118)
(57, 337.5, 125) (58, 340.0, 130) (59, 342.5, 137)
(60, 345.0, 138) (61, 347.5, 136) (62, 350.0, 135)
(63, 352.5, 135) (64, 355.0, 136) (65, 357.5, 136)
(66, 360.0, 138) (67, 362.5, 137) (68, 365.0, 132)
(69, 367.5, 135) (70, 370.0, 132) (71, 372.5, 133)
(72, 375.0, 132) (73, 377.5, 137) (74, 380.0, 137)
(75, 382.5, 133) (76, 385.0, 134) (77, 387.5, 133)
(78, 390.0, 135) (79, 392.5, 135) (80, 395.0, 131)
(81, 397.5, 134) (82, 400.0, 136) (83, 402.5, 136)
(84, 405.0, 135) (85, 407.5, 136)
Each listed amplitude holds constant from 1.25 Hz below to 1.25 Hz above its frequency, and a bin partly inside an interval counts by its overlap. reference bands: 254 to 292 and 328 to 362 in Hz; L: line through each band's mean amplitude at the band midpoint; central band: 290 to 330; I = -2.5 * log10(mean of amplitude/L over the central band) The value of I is 0.05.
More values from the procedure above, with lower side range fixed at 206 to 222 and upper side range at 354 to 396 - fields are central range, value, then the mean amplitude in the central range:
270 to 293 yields 0.066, 128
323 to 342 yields 0.224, 110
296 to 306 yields -0.065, 144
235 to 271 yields 0.019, 133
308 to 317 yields 0.104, 123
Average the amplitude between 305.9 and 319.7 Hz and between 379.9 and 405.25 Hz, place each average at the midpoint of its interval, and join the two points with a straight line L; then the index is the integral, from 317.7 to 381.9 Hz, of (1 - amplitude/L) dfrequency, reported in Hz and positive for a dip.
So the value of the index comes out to 1.42 Hz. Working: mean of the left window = 121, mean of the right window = 134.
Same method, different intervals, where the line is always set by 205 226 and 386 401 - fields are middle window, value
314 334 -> 5.1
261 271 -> 0.8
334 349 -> 0.4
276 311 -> -1.4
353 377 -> -0.1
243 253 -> -0.1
